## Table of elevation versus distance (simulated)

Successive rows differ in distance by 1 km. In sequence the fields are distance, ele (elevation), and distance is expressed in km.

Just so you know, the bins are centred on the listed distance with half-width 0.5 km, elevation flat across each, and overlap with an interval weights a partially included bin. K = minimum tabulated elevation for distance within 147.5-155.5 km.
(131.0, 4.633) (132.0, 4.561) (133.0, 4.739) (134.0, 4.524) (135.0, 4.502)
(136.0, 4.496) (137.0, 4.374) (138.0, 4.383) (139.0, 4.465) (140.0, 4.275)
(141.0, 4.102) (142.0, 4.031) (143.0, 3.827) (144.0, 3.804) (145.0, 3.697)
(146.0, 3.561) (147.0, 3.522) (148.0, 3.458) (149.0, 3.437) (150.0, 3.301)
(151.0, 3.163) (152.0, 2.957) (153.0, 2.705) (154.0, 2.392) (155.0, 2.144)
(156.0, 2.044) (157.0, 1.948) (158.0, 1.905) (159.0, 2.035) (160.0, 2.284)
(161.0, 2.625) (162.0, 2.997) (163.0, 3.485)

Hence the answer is 2.144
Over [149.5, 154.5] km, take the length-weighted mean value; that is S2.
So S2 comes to 2.9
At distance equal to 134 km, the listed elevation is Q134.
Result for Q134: 4.524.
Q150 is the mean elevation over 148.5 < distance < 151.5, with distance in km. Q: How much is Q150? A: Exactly 3.3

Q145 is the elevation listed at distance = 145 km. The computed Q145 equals 3.697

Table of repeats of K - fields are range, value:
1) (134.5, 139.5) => 4.374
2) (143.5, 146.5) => 3.561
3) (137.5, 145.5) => 3.697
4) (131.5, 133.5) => 4.561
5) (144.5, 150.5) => 3.301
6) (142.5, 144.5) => 3.804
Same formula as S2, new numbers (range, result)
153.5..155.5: 2.27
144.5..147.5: 3.59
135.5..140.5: 4.4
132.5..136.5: 4.57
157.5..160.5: 2.07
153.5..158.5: 2.09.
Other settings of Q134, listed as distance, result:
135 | 4.502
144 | 3.804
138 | 4.383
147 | 3.522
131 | 4.633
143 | 3.827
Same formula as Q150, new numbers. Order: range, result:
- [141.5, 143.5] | 3.93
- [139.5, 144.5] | 4.01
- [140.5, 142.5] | 4.07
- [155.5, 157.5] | 2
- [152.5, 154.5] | 2.55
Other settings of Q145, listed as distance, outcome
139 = 4.465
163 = 3.485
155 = 2.144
